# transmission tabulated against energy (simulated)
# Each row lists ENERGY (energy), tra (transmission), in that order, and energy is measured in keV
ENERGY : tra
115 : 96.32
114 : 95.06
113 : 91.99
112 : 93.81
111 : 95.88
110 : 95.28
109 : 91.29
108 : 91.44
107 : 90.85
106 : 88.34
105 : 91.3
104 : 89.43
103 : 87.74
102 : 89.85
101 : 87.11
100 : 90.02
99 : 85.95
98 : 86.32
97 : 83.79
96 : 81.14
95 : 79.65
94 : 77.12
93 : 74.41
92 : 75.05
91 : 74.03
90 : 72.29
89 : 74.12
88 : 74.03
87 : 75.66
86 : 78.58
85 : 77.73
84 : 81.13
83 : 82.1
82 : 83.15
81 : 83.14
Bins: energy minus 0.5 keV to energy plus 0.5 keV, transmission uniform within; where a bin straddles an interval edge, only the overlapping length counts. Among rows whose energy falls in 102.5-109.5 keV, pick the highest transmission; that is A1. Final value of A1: 91.44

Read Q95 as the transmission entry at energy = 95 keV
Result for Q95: 79.65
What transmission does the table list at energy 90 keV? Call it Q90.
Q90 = 72.29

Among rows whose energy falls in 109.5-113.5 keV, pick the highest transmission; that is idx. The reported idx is 95.88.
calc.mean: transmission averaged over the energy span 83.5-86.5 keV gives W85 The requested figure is 79.1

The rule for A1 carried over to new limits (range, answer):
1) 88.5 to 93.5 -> 75.05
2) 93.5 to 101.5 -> 90.02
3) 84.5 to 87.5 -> 78.58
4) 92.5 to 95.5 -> 79.65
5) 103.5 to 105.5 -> 91.3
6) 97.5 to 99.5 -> 86.32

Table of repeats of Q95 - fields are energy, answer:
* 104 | 89.43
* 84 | 81.13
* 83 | 82.1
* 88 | 74.03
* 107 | 90.85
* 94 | 77.12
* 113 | 91.99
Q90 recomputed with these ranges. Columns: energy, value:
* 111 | 95.88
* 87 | 75.66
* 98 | 86.32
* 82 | 83.15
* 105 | 91.3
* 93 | 74.41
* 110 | 95.28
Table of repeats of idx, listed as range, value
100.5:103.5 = 89.85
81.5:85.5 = 83.15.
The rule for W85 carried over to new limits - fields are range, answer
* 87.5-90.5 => 73.5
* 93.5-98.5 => 81.6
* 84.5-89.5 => 76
